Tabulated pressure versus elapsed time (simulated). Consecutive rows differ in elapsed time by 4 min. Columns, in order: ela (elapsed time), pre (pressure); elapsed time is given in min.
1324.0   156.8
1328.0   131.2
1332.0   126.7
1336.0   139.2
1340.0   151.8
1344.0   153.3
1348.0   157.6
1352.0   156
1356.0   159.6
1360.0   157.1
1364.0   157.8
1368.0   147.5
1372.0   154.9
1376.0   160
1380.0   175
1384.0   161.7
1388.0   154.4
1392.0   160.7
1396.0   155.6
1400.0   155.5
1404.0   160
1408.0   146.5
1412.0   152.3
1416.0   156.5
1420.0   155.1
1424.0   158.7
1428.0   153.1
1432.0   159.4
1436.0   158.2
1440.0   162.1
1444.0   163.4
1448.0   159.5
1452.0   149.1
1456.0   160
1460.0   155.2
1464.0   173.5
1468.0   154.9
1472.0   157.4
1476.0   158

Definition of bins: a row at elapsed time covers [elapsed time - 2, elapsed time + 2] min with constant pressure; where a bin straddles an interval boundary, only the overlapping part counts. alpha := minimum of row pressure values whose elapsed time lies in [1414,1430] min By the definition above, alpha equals 153.1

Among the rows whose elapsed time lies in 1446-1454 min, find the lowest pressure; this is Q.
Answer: 149.1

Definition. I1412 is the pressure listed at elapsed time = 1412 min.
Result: 152.3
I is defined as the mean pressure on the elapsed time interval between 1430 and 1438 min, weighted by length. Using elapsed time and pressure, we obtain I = 159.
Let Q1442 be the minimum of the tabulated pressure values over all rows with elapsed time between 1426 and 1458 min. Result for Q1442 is 149.1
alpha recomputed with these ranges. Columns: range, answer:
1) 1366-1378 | 147.5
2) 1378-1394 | 154.4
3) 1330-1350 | 126.7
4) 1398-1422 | 146.5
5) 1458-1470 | 154.9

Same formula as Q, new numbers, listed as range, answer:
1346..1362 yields 156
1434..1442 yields 158.2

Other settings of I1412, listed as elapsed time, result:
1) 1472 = 157.4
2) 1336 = 139.2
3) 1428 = 153.1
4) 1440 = 162.1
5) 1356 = 159.6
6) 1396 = 155.6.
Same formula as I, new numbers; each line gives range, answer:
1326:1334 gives 129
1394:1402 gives 156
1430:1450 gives 161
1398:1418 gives 154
